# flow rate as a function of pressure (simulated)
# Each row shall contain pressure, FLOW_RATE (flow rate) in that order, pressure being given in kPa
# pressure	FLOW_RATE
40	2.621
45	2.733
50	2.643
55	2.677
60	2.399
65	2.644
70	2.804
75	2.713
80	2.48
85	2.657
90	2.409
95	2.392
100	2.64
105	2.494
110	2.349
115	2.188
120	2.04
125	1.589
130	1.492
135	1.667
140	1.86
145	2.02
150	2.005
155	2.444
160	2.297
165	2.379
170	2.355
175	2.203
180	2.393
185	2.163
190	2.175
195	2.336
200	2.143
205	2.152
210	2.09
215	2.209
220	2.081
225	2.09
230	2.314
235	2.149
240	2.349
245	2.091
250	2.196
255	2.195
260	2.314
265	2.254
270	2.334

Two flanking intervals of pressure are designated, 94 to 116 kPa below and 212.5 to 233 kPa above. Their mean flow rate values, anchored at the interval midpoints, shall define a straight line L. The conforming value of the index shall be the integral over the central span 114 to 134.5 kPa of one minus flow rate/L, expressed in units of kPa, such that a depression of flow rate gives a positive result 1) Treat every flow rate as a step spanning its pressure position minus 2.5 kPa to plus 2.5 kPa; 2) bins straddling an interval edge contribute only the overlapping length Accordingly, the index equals 5.2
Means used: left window 2.43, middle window 1.79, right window 2.17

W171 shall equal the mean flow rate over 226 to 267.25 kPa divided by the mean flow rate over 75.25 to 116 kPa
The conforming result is 0.90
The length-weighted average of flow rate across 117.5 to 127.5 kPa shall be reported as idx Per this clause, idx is 1.81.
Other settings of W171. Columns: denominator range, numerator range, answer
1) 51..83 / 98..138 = 0.78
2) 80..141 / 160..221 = 1.03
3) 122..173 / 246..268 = 1.11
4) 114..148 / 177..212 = 1.21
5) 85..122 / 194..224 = 0.90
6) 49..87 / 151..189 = 0.88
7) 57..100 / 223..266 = 0.86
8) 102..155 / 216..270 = 1.11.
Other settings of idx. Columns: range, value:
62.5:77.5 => 2.72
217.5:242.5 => 2.2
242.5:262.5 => 2.2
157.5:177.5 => 2.31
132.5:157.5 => 2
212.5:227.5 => 2.13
